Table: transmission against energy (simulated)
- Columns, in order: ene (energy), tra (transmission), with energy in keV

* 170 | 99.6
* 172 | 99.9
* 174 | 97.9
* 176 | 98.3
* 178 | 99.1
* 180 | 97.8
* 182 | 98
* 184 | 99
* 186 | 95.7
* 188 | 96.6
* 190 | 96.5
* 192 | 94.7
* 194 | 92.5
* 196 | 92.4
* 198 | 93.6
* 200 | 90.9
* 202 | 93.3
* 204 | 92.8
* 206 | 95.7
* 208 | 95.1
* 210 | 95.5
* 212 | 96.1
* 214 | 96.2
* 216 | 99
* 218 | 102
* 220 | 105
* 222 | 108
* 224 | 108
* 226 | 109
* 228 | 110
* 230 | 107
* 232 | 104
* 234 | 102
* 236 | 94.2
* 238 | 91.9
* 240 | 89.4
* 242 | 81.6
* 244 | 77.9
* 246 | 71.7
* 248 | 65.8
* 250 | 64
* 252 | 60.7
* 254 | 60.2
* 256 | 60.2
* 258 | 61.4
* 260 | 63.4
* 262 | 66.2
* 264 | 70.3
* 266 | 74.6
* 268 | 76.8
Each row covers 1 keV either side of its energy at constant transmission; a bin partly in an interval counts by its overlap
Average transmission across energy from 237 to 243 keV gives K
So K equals 87.6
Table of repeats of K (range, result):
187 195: 95.1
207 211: 95.3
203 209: 94.5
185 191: 96.3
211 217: 97.1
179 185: 98.3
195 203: 92.5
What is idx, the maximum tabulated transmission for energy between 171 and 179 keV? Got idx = 99.9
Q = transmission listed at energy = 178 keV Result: 99.1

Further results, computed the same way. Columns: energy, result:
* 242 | 81.6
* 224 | 108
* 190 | 96.5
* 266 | 74.6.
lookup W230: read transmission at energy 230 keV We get 107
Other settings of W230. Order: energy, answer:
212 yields 96.1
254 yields 60.2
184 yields 99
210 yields 95.5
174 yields 97.9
